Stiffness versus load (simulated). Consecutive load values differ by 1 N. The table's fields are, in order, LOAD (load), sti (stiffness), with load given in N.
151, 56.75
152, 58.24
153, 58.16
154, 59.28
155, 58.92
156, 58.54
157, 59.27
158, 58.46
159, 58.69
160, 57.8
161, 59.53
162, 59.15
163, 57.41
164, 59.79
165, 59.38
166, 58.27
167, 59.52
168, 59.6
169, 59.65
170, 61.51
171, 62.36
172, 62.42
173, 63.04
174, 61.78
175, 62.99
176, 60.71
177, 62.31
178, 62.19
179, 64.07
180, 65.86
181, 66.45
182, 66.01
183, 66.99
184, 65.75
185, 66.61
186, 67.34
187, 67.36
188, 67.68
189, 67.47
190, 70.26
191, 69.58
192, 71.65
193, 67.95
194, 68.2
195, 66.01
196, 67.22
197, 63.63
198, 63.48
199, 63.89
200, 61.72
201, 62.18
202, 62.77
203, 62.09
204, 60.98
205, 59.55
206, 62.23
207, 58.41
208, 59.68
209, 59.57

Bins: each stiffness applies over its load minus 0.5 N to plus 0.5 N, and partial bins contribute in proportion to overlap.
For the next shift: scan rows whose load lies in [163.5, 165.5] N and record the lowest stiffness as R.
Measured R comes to 59.38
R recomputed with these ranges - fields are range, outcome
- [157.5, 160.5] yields 57.8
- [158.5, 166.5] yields 57.41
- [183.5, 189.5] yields 65.75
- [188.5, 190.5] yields 67.47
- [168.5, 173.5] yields 59.65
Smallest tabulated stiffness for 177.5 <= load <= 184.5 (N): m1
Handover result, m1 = 62.19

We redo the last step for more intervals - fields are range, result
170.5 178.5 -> 60.71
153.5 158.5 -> 58.46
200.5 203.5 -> 62.09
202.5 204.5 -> 60.98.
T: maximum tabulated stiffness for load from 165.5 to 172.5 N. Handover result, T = 62.42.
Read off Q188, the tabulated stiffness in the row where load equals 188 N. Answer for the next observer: 67.68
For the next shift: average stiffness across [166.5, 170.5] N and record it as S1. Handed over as 60.1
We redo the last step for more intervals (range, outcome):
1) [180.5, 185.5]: 66.4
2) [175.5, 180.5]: 63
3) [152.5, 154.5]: 58.7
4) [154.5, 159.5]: 58.8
